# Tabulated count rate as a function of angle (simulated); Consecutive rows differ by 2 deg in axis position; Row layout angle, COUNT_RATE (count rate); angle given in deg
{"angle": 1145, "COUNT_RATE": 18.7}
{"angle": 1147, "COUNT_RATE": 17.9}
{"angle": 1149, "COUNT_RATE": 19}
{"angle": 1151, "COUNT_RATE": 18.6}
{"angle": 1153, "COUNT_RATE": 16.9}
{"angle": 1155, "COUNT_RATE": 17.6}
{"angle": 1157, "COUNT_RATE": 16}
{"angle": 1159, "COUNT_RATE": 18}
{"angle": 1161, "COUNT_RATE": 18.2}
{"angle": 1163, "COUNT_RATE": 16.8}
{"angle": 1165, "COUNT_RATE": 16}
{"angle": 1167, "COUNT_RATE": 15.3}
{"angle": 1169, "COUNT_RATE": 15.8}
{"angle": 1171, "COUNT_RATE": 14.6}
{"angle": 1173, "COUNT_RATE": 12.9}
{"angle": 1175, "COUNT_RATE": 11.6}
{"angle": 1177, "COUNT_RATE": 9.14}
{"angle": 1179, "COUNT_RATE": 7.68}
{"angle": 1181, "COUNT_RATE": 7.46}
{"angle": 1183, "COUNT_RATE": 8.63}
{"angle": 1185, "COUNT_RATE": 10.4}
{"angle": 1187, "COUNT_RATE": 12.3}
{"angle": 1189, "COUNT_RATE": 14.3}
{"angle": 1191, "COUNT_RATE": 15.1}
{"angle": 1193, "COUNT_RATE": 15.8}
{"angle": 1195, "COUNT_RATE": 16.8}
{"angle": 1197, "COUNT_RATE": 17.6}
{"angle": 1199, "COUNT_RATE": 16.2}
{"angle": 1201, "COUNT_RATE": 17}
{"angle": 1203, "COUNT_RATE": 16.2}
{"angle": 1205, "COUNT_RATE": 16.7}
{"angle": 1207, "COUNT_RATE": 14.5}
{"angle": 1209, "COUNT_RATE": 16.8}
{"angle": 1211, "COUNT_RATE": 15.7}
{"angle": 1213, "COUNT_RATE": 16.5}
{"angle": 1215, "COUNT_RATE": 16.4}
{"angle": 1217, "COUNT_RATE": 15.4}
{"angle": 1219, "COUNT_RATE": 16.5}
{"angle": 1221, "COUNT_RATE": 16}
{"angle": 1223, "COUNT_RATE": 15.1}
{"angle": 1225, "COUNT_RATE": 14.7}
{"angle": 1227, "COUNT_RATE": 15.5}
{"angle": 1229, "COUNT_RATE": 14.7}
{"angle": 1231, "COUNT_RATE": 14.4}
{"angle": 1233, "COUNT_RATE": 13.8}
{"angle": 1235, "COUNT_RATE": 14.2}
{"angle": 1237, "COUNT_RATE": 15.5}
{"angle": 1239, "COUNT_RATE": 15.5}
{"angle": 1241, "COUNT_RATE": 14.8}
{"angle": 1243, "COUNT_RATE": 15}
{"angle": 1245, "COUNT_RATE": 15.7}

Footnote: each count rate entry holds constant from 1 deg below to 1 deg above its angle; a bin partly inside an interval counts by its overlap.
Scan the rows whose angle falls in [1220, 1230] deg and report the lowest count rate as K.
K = 14.7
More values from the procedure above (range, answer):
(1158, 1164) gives 16.8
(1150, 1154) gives 16.9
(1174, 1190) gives 7.46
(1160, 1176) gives 11.6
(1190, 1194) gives 15.1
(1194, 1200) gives 16.2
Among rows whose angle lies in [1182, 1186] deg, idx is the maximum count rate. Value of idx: 10.4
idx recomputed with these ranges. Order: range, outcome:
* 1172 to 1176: 12.9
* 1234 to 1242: 15.5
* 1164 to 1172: 16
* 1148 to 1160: 19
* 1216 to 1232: 16.5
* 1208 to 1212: 16.8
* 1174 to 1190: 14.3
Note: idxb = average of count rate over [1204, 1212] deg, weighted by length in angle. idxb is 15.9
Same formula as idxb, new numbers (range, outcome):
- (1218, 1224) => 15.9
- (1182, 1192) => 12.1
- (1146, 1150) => 18.4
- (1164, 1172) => 15.4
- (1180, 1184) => 8.04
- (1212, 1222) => 16.2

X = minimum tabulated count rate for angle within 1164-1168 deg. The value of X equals 15.3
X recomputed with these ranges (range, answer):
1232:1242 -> 13.8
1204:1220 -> 14.5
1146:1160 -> 16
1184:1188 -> 10.4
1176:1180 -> 7.68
